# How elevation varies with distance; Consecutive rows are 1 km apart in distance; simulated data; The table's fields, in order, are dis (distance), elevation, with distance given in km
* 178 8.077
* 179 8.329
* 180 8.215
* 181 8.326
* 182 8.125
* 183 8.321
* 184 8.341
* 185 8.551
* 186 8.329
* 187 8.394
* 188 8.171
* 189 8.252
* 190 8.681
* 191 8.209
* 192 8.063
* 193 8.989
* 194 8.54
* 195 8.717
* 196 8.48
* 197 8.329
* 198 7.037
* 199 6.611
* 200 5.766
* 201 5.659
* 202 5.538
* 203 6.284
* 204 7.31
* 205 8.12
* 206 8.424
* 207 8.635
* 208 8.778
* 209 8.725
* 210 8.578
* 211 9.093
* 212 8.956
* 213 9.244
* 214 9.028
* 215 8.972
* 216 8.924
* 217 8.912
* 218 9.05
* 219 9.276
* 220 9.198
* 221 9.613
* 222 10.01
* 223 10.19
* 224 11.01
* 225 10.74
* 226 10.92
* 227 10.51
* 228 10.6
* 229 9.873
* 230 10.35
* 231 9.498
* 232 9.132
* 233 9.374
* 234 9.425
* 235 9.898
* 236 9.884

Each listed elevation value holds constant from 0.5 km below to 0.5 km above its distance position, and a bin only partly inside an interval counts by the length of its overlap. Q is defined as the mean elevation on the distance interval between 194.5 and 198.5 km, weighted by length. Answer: 8.14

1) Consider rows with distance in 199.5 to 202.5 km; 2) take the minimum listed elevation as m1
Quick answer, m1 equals 5.538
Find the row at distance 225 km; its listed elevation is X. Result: 10.74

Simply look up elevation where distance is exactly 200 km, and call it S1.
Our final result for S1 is 5.766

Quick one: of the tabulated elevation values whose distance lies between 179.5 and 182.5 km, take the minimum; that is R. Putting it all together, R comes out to 8.125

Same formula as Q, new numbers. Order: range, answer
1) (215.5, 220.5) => 9.07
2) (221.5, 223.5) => 10.1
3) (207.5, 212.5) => 8.83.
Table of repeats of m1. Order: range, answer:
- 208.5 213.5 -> 8.578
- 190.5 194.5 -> 8.063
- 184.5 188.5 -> 8.171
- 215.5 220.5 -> 8.912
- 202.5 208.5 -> 6.284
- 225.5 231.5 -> 9.498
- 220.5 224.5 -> 9.613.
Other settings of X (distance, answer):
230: 10.35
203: 6.284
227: 10.51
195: 8.717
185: 8.551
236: 9.884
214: 9.028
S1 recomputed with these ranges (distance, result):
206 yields 8.424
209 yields 8.725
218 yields 9.05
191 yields 8.209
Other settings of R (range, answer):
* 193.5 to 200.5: 5.766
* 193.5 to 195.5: 8.54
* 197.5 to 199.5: 6.611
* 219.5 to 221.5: 9.198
